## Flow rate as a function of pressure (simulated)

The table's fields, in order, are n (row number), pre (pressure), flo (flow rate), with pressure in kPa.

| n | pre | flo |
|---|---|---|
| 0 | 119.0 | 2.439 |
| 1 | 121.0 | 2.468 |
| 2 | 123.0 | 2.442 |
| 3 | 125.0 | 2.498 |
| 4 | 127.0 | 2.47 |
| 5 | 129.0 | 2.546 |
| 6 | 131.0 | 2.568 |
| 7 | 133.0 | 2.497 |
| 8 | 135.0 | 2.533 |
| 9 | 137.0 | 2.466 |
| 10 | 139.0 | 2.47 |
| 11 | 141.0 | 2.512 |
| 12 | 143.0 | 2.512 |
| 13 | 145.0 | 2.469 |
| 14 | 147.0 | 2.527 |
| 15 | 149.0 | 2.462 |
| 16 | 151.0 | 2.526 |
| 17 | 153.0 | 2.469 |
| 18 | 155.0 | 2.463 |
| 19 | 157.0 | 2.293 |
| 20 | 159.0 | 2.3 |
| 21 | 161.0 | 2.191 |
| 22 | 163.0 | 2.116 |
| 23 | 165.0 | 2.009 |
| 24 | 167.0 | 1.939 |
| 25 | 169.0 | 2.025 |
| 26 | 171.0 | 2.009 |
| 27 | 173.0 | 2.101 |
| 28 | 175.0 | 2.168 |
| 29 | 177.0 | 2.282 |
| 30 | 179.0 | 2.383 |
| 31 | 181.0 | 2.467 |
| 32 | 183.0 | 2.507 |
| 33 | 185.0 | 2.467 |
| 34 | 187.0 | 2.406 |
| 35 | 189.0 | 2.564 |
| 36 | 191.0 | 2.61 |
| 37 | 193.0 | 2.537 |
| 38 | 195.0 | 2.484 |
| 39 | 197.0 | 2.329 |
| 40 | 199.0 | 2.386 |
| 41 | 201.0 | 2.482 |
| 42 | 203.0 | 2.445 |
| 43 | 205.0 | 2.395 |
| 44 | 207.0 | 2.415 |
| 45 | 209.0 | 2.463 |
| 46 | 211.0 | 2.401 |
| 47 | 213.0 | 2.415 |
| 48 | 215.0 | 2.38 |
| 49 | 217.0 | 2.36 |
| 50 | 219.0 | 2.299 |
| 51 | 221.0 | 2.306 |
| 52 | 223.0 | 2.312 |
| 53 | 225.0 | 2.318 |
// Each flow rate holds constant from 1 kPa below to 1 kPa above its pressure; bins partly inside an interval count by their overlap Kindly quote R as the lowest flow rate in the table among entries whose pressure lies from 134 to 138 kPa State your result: 2.466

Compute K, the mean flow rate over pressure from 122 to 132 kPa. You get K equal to 2.5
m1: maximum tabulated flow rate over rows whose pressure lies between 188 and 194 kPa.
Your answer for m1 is 2.61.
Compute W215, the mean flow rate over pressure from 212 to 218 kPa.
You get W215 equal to 2.38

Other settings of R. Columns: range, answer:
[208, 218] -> 2.36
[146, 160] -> 2.293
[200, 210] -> 2.395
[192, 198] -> 2.329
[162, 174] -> 1.939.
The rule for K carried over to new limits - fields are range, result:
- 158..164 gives 2.2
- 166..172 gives 1.99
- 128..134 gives 2.54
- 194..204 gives 2.43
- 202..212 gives 2.42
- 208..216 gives 2.41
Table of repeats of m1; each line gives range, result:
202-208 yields 2.445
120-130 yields 2.546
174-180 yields 2.383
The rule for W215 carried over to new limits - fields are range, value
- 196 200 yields 2.36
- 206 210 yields 2.44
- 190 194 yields 2.57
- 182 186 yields 2.49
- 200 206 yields 2.44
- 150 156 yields 2.49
